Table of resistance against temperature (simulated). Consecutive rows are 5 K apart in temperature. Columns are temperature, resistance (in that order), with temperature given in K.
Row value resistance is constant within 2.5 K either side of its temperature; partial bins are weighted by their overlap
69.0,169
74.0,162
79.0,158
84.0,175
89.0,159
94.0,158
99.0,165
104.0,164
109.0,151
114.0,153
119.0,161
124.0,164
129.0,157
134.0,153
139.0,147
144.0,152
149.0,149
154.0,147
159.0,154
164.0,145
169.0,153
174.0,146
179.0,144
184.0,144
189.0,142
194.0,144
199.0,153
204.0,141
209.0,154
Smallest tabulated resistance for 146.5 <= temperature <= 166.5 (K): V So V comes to 145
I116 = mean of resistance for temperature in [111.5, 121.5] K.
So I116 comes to 157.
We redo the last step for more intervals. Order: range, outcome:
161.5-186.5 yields 146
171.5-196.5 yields 144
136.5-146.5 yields 150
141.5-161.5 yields 150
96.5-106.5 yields 164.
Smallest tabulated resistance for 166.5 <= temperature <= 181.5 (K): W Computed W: 144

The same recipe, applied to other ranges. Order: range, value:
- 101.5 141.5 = 147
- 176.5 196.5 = 142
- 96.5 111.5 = 151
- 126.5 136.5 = 153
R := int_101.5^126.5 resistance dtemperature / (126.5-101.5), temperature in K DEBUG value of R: 159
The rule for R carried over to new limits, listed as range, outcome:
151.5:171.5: 150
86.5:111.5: 159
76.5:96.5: 162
